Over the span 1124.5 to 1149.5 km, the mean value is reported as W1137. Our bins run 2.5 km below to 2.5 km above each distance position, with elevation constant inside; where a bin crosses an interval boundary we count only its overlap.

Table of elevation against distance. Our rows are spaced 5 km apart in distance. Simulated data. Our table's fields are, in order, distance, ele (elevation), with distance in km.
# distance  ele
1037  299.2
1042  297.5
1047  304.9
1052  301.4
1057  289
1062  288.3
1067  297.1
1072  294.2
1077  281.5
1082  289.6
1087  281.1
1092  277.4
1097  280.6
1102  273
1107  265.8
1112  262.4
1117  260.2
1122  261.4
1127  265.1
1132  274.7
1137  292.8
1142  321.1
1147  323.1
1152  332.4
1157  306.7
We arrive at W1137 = 295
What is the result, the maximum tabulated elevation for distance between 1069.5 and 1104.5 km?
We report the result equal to 294.2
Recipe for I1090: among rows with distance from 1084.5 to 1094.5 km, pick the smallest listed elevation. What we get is 277.4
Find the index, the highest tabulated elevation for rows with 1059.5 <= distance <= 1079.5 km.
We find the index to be 297.1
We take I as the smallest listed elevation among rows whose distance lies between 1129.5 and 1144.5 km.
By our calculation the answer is 274.7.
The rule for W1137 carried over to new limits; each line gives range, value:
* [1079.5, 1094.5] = 283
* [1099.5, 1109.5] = 269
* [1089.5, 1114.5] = 272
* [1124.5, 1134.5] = 270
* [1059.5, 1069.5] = 293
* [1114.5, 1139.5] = 271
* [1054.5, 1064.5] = 289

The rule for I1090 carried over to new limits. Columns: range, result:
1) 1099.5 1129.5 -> 260.2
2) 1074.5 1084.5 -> 281.5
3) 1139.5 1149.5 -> 321.1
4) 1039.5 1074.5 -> 288.3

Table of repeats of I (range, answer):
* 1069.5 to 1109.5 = 265.8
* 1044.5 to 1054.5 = 301.4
